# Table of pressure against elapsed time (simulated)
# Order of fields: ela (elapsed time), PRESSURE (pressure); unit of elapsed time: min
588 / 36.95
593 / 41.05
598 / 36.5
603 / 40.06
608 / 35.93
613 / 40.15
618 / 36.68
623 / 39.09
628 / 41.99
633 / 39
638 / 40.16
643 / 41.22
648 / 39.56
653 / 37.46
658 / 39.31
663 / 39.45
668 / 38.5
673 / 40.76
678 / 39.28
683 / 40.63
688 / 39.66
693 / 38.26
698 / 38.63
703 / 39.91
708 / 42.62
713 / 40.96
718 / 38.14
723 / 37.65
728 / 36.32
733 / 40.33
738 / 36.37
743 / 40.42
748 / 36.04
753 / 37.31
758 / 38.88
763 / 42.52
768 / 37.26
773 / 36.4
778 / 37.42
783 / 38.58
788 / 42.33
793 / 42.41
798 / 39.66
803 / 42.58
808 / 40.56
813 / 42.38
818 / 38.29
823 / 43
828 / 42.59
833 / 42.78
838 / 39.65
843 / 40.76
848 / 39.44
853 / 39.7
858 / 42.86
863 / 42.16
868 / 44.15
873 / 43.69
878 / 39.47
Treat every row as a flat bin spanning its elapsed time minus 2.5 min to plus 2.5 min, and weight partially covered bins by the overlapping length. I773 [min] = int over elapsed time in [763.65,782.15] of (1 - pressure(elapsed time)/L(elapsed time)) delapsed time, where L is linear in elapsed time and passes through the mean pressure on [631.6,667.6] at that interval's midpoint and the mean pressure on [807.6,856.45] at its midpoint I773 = 1.3 min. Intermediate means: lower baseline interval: 39.4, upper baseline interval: 41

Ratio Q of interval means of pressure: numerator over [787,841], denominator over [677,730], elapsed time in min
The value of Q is 1.1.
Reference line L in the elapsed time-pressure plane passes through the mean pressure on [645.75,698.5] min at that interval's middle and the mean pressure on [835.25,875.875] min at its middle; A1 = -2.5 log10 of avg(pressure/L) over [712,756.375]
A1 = 0.05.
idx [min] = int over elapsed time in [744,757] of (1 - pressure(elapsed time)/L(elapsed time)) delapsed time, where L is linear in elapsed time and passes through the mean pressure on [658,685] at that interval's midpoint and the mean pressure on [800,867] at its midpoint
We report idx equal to 1.0 min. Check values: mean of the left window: 39.7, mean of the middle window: 37.4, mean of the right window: 41.3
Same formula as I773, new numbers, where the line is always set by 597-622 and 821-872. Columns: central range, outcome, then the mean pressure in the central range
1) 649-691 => -0.4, 39.4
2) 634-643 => -0.4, 40.3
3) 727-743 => 0.7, 38.2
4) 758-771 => 0.3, 39.6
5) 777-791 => 0.3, 39.8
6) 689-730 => 0.5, 39.1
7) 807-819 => 0.2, 40.7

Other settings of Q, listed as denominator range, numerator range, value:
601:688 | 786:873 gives 1.06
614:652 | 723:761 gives 0.96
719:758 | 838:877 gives 1.10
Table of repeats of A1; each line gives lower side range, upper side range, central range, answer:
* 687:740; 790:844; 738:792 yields 0.040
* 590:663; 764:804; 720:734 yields 0.044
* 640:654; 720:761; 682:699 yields -0.010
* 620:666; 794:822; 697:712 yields -0.013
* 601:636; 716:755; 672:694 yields -0.039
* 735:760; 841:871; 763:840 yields -0.021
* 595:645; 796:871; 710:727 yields 0.037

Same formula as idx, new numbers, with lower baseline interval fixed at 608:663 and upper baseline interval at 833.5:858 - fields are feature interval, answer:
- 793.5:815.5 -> -0.7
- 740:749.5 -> 0.4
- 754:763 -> 0.1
